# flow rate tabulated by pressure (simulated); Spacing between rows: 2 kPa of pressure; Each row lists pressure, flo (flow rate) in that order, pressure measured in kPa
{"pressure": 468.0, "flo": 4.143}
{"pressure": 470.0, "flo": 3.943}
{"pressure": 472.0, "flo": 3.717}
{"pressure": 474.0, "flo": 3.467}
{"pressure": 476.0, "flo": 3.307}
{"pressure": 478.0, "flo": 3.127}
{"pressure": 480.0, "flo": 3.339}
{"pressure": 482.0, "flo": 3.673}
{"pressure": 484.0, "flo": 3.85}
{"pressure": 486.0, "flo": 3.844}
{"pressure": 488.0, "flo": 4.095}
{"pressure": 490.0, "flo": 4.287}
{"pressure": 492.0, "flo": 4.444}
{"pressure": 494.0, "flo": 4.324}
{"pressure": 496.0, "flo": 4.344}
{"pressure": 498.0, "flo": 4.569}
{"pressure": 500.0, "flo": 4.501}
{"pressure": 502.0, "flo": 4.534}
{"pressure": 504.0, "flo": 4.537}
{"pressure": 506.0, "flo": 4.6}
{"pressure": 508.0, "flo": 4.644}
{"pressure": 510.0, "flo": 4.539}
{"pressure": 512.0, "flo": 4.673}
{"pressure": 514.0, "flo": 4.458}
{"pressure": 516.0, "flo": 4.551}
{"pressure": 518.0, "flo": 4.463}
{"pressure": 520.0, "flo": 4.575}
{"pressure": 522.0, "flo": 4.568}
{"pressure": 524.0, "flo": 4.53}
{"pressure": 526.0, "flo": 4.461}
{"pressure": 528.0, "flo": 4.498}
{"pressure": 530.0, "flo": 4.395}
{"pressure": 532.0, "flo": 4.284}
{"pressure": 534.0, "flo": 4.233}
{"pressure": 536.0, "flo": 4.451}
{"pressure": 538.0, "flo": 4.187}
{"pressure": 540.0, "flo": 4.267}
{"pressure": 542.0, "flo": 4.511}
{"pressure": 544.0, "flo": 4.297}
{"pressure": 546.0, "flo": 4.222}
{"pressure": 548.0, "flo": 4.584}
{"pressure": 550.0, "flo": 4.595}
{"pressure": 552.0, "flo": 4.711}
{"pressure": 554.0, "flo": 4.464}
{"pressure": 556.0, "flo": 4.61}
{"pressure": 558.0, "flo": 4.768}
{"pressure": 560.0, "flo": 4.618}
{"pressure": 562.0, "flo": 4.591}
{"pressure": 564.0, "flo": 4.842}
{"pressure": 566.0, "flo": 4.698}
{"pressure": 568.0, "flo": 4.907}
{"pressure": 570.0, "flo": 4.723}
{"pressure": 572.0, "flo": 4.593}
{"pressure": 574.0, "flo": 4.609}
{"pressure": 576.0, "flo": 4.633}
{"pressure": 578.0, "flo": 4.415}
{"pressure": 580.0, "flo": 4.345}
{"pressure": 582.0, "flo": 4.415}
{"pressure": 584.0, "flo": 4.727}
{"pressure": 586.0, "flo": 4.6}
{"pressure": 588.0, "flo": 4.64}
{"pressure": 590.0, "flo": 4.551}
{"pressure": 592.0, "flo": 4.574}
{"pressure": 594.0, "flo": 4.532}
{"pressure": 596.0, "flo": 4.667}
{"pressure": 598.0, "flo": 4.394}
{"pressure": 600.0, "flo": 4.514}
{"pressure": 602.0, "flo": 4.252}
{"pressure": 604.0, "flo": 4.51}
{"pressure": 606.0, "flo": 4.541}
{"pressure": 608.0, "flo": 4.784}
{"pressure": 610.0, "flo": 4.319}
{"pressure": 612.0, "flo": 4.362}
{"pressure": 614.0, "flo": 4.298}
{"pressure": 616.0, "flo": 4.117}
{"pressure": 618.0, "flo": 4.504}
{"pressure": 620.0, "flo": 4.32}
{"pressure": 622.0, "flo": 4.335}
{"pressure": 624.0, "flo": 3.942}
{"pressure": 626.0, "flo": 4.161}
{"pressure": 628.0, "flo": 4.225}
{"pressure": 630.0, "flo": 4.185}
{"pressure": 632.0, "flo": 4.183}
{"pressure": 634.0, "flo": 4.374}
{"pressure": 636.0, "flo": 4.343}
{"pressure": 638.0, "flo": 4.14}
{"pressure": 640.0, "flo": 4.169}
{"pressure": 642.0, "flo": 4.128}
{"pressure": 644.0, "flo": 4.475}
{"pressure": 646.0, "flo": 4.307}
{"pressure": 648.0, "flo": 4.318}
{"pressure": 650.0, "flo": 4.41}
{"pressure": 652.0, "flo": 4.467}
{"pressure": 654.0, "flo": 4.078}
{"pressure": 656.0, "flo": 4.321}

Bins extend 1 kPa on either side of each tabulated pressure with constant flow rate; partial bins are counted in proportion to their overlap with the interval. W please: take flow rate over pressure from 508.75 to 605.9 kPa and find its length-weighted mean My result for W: 4.53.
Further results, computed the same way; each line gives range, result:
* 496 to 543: 4.48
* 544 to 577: 4.63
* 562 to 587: 4.62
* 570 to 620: 4.5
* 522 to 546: 4.38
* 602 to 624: 4.38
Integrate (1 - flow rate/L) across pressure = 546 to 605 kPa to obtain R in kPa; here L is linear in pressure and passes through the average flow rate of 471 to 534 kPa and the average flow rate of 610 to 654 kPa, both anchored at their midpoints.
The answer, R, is -4.6 kPa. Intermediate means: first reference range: 4.23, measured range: 4.58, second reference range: 4.27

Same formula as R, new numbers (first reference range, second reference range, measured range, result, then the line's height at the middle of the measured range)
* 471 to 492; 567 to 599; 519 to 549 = -1.8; 4.16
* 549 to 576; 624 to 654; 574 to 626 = 0.2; 4.47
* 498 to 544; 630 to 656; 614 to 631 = 0.3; 4.31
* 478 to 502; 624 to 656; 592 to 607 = -1.0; 4.21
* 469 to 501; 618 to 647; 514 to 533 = -2.2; 4.01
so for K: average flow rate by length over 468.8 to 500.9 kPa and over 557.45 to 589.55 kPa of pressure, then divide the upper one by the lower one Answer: 1.18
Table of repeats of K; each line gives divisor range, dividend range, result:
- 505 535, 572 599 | 1.01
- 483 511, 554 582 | 1.06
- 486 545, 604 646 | 0.97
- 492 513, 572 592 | 1.01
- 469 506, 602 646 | 1.07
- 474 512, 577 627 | 1.07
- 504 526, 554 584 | 1.02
